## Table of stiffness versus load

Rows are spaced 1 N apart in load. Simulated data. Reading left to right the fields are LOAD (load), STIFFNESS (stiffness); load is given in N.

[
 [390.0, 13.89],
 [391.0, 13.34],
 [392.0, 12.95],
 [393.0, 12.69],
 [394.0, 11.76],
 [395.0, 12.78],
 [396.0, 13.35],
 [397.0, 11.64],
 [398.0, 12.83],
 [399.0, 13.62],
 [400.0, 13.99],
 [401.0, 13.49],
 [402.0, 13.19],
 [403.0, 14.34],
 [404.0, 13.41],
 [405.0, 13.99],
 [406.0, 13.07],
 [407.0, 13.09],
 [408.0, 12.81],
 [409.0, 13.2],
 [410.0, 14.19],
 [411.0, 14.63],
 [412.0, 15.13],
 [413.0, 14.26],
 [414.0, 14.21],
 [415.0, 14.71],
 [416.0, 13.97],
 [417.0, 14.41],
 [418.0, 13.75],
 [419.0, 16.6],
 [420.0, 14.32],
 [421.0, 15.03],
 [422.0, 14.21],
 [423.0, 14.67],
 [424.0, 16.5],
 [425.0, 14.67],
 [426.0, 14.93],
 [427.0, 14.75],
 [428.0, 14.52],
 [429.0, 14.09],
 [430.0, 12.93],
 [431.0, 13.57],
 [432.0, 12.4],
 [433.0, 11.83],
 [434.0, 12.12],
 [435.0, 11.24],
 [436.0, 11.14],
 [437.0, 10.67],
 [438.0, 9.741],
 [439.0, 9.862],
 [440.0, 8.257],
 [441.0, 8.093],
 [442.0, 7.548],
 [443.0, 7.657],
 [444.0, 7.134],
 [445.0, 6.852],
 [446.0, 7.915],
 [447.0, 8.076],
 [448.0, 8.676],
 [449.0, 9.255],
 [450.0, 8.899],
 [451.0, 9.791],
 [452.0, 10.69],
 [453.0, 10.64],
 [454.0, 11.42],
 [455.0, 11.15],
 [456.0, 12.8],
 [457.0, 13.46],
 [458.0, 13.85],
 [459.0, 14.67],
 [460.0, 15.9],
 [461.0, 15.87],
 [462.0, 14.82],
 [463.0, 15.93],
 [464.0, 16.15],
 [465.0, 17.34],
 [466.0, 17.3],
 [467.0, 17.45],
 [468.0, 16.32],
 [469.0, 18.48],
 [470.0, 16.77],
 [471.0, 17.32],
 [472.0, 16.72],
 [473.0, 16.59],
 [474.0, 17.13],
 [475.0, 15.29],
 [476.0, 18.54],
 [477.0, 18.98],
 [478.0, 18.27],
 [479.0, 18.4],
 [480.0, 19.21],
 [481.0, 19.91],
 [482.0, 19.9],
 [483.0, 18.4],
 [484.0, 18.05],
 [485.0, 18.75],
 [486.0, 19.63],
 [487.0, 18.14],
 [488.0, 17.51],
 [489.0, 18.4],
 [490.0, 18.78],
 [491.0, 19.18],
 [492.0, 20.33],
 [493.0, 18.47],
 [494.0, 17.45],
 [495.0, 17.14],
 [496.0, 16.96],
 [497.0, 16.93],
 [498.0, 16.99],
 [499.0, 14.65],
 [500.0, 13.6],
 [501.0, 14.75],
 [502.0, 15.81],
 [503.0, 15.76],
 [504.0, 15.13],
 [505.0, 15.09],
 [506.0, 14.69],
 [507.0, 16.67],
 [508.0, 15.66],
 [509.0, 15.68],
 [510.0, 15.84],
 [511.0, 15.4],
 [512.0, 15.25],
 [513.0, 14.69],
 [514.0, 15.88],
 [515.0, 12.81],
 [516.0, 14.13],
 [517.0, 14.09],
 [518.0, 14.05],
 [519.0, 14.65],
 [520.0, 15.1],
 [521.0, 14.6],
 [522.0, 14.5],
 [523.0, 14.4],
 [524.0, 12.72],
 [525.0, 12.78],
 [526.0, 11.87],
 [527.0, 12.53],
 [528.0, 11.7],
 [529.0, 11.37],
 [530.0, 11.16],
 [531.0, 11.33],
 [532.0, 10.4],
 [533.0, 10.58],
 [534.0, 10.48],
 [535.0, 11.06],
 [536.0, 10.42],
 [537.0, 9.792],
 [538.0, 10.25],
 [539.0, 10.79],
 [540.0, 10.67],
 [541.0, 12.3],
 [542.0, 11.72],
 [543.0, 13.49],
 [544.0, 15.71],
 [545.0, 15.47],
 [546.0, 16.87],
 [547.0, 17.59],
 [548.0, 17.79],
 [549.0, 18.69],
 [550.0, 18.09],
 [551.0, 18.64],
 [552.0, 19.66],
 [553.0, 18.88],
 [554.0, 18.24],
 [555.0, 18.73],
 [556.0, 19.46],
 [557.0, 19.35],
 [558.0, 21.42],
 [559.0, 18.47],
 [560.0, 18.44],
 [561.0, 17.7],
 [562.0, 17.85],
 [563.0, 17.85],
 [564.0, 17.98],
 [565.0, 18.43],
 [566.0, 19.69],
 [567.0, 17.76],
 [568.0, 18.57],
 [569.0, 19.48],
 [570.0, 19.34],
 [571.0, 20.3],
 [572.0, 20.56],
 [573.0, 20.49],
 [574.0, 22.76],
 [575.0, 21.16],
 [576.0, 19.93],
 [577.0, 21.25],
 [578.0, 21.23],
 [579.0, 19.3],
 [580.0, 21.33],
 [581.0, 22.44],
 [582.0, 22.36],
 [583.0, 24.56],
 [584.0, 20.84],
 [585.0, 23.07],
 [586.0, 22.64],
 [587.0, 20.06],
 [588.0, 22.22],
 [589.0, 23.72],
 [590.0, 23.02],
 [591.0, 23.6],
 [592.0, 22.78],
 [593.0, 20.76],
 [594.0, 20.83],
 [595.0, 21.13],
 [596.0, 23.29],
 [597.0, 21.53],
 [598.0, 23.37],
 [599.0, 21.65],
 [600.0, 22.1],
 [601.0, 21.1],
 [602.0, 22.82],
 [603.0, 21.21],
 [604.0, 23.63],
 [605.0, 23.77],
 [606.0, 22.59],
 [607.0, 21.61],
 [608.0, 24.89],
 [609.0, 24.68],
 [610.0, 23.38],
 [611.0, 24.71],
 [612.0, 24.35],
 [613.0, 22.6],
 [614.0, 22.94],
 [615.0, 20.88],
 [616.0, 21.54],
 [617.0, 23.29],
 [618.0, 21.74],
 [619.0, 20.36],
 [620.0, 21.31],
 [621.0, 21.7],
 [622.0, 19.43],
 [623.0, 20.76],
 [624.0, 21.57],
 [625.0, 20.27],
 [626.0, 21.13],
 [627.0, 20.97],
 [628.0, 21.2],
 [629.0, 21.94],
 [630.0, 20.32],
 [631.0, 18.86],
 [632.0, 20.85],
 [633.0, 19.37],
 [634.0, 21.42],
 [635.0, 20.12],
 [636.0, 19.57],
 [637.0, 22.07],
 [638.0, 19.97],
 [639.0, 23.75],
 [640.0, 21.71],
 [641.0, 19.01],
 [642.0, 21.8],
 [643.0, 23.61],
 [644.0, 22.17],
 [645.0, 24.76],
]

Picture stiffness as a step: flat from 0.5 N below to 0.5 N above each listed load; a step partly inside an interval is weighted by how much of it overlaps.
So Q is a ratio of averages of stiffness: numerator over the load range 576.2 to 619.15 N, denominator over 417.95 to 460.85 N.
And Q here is 1.9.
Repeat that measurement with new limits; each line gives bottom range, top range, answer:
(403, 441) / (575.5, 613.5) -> 1.67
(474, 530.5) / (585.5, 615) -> 1.41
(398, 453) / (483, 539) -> 1.20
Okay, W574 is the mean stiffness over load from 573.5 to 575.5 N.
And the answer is 22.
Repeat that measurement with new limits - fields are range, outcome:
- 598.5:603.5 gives 21.8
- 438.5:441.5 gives 8.74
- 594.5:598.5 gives 22.3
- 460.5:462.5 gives 15.3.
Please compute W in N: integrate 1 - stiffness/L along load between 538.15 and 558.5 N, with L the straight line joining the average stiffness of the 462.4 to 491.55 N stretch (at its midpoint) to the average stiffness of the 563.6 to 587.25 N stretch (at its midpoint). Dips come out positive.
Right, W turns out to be 3.4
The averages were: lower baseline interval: 17.9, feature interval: 16.6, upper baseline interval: 20.7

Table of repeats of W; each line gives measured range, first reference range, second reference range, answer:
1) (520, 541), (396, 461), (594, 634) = 6.96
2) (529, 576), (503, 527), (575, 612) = 5.22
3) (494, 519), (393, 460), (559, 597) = 2.14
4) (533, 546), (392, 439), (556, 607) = 4.86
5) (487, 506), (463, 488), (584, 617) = 1.84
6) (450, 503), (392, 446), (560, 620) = -2.26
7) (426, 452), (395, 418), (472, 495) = 8.65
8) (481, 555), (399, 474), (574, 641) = 8.29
